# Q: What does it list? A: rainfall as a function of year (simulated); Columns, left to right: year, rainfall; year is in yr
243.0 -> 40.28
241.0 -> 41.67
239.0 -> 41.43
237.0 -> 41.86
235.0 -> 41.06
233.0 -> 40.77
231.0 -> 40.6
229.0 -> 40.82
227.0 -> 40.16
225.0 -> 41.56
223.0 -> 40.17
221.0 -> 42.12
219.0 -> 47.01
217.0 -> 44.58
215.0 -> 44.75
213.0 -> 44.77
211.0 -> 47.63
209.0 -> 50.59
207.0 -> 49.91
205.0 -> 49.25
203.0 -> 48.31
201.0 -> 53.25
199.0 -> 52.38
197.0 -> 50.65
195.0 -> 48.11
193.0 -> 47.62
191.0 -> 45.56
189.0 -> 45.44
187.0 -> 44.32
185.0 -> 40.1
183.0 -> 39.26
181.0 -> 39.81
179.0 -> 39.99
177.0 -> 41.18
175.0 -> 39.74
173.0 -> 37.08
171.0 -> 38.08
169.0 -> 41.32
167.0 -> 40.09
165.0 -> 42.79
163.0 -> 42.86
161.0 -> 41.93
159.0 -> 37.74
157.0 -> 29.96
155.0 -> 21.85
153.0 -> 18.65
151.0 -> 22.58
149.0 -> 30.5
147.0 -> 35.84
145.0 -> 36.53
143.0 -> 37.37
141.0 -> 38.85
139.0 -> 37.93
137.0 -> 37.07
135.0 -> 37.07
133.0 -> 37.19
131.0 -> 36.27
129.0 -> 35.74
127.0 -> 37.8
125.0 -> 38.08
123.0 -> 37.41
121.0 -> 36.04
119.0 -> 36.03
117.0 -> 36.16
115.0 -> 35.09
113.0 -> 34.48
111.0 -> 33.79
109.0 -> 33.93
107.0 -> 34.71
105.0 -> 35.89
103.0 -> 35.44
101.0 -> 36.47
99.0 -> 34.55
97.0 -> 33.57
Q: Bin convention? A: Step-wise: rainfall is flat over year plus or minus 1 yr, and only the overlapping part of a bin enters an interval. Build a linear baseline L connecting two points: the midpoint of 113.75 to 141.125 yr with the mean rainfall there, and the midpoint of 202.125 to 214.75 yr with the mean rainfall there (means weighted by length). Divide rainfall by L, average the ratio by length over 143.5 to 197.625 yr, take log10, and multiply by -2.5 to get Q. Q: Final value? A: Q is 0.12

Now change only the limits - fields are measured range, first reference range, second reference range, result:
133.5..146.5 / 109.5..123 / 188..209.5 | 0.05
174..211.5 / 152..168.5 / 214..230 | -0.18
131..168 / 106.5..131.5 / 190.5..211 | 0.17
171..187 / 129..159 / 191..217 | 0.06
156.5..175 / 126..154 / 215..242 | -0.08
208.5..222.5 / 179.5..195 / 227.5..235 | -0.10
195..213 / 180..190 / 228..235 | -0.20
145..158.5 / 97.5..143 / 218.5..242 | 0.33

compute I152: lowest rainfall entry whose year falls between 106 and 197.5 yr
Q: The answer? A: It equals 18.65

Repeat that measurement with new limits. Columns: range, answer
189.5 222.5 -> 42.12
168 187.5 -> 37.08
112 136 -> 34.48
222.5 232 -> 40.16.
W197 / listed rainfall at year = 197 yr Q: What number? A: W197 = 50.65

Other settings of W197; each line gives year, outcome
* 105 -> 35.89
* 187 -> 44.32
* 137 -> 37.07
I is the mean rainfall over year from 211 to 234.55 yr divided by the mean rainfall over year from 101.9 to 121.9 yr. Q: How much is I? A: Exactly 1.21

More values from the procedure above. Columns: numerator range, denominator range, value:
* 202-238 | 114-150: 1.21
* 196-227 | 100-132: 1.31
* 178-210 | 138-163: 1.41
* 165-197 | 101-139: 1.17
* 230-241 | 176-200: 0.92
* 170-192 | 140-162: 1.28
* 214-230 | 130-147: 1.15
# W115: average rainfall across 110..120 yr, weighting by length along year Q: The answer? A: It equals 35.1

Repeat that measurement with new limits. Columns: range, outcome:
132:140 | 37.3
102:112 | 34.8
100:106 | 35.9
